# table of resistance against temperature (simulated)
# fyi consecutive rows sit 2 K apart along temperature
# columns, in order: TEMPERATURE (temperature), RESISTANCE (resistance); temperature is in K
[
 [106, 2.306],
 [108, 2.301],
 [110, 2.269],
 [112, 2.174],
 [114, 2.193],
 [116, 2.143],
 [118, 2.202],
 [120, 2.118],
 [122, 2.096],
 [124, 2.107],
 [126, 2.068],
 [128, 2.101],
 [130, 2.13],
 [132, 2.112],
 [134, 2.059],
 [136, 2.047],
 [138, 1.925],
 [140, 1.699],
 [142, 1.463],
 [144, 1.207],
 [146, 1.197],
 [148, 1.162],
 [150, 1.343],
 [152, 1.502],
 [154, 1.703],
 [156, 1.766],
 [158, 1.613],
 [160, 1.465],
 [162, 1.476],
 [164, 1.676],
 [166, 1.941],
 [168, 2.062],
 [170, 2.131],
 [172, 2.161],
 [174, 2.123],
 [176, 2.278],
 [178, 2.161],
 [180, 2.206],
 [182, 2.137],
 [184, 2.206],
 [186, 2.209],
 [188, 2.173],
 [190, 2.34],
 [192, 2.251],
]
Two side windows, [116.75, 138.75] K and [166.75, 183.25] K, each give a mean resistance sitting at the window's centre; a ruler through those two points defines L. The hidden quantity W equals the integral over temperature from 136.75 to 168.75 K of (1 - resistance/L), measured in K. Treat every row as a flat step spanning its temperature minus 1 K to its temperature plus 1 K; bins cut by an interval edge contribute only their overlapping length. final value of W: 8.3 K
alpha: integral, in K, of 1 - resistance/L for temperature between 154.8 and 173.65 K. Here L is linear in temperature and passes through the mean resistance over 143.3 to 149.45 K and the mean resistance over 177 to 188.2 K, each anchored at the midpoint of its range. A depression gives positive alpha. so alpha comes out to -1.5 K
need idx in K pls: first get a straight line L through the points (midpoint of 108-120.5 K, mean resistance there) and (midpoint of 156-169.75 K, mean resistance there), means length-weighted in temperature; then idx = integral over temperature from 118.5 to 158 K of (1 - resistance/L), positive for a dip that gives 3.9 K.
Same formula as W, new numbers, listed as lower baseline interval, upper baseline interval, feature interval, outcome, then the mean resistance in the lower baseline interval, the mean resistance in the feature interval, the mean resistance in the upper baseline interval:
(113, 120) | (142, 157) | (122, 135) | -1.4 K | 2.17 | 2.1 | 1.41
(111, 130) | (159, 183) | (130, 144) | 1.6 K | 2.13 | 1.85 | 1.98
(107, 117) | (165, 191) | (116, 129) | 0.5 K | 2.22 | 2.12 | 2.16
